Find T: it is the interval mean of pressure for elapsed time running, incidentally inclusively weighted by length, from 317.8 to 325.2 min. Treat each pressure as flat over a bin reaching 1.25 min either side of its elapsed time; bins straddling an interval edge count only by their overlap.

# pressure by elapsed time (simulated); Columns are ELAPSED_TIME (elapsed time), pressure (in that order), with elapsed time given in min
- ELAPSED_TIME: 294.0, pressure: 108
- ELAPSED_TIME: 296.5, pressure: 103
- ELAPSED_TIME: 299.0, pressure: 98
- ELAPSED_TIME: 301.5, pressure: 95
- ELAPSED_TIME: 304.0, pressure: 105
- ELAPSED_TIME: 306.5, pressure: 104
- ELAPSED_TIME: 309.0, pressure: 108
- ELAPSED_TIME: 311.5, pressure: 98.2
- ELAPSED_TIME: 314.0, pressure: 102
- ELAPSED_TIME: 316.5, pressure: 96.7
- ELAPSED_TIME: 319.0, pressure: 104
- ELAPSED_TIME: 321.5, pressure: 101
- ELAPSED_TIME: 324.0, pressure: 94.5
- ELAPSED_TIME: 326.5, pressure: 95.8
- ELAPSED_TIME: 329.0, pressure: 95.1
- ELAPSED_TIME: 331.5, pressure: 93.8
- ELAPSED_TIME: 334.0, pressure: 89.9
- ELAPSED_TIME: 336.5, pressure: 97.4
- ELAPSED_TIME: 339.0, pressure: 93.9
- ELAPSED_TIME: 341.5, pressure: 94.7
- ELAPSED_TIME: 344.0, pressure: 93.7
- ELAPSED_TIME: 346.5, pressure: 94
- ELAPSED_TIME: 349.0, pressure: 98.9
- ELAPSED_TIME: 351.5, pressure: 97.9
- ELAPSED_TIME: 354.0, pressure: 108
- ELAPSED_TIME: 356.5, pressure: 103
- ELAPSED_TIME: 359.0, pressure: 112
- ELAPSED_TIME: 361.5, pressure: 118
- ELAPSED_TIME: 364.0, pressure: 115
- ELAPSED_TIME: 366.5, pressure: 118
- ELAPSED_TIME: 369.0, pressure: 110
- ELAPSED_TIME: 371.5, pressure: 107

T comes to 99.8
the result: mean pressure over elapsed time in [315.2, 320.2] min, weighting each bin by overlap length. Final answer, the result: 100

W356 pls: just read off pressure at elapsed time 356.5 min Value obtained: 103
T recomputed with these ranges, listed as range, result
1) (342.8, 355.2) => 98.5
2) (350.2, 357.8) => 103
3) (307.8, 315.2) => 103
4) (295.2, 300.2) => 101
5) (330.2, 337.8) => 93.7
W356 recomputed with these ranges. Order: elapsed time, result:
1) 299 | 98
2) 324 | 94.5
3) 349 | 98.9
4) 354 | 108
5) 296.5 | 103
